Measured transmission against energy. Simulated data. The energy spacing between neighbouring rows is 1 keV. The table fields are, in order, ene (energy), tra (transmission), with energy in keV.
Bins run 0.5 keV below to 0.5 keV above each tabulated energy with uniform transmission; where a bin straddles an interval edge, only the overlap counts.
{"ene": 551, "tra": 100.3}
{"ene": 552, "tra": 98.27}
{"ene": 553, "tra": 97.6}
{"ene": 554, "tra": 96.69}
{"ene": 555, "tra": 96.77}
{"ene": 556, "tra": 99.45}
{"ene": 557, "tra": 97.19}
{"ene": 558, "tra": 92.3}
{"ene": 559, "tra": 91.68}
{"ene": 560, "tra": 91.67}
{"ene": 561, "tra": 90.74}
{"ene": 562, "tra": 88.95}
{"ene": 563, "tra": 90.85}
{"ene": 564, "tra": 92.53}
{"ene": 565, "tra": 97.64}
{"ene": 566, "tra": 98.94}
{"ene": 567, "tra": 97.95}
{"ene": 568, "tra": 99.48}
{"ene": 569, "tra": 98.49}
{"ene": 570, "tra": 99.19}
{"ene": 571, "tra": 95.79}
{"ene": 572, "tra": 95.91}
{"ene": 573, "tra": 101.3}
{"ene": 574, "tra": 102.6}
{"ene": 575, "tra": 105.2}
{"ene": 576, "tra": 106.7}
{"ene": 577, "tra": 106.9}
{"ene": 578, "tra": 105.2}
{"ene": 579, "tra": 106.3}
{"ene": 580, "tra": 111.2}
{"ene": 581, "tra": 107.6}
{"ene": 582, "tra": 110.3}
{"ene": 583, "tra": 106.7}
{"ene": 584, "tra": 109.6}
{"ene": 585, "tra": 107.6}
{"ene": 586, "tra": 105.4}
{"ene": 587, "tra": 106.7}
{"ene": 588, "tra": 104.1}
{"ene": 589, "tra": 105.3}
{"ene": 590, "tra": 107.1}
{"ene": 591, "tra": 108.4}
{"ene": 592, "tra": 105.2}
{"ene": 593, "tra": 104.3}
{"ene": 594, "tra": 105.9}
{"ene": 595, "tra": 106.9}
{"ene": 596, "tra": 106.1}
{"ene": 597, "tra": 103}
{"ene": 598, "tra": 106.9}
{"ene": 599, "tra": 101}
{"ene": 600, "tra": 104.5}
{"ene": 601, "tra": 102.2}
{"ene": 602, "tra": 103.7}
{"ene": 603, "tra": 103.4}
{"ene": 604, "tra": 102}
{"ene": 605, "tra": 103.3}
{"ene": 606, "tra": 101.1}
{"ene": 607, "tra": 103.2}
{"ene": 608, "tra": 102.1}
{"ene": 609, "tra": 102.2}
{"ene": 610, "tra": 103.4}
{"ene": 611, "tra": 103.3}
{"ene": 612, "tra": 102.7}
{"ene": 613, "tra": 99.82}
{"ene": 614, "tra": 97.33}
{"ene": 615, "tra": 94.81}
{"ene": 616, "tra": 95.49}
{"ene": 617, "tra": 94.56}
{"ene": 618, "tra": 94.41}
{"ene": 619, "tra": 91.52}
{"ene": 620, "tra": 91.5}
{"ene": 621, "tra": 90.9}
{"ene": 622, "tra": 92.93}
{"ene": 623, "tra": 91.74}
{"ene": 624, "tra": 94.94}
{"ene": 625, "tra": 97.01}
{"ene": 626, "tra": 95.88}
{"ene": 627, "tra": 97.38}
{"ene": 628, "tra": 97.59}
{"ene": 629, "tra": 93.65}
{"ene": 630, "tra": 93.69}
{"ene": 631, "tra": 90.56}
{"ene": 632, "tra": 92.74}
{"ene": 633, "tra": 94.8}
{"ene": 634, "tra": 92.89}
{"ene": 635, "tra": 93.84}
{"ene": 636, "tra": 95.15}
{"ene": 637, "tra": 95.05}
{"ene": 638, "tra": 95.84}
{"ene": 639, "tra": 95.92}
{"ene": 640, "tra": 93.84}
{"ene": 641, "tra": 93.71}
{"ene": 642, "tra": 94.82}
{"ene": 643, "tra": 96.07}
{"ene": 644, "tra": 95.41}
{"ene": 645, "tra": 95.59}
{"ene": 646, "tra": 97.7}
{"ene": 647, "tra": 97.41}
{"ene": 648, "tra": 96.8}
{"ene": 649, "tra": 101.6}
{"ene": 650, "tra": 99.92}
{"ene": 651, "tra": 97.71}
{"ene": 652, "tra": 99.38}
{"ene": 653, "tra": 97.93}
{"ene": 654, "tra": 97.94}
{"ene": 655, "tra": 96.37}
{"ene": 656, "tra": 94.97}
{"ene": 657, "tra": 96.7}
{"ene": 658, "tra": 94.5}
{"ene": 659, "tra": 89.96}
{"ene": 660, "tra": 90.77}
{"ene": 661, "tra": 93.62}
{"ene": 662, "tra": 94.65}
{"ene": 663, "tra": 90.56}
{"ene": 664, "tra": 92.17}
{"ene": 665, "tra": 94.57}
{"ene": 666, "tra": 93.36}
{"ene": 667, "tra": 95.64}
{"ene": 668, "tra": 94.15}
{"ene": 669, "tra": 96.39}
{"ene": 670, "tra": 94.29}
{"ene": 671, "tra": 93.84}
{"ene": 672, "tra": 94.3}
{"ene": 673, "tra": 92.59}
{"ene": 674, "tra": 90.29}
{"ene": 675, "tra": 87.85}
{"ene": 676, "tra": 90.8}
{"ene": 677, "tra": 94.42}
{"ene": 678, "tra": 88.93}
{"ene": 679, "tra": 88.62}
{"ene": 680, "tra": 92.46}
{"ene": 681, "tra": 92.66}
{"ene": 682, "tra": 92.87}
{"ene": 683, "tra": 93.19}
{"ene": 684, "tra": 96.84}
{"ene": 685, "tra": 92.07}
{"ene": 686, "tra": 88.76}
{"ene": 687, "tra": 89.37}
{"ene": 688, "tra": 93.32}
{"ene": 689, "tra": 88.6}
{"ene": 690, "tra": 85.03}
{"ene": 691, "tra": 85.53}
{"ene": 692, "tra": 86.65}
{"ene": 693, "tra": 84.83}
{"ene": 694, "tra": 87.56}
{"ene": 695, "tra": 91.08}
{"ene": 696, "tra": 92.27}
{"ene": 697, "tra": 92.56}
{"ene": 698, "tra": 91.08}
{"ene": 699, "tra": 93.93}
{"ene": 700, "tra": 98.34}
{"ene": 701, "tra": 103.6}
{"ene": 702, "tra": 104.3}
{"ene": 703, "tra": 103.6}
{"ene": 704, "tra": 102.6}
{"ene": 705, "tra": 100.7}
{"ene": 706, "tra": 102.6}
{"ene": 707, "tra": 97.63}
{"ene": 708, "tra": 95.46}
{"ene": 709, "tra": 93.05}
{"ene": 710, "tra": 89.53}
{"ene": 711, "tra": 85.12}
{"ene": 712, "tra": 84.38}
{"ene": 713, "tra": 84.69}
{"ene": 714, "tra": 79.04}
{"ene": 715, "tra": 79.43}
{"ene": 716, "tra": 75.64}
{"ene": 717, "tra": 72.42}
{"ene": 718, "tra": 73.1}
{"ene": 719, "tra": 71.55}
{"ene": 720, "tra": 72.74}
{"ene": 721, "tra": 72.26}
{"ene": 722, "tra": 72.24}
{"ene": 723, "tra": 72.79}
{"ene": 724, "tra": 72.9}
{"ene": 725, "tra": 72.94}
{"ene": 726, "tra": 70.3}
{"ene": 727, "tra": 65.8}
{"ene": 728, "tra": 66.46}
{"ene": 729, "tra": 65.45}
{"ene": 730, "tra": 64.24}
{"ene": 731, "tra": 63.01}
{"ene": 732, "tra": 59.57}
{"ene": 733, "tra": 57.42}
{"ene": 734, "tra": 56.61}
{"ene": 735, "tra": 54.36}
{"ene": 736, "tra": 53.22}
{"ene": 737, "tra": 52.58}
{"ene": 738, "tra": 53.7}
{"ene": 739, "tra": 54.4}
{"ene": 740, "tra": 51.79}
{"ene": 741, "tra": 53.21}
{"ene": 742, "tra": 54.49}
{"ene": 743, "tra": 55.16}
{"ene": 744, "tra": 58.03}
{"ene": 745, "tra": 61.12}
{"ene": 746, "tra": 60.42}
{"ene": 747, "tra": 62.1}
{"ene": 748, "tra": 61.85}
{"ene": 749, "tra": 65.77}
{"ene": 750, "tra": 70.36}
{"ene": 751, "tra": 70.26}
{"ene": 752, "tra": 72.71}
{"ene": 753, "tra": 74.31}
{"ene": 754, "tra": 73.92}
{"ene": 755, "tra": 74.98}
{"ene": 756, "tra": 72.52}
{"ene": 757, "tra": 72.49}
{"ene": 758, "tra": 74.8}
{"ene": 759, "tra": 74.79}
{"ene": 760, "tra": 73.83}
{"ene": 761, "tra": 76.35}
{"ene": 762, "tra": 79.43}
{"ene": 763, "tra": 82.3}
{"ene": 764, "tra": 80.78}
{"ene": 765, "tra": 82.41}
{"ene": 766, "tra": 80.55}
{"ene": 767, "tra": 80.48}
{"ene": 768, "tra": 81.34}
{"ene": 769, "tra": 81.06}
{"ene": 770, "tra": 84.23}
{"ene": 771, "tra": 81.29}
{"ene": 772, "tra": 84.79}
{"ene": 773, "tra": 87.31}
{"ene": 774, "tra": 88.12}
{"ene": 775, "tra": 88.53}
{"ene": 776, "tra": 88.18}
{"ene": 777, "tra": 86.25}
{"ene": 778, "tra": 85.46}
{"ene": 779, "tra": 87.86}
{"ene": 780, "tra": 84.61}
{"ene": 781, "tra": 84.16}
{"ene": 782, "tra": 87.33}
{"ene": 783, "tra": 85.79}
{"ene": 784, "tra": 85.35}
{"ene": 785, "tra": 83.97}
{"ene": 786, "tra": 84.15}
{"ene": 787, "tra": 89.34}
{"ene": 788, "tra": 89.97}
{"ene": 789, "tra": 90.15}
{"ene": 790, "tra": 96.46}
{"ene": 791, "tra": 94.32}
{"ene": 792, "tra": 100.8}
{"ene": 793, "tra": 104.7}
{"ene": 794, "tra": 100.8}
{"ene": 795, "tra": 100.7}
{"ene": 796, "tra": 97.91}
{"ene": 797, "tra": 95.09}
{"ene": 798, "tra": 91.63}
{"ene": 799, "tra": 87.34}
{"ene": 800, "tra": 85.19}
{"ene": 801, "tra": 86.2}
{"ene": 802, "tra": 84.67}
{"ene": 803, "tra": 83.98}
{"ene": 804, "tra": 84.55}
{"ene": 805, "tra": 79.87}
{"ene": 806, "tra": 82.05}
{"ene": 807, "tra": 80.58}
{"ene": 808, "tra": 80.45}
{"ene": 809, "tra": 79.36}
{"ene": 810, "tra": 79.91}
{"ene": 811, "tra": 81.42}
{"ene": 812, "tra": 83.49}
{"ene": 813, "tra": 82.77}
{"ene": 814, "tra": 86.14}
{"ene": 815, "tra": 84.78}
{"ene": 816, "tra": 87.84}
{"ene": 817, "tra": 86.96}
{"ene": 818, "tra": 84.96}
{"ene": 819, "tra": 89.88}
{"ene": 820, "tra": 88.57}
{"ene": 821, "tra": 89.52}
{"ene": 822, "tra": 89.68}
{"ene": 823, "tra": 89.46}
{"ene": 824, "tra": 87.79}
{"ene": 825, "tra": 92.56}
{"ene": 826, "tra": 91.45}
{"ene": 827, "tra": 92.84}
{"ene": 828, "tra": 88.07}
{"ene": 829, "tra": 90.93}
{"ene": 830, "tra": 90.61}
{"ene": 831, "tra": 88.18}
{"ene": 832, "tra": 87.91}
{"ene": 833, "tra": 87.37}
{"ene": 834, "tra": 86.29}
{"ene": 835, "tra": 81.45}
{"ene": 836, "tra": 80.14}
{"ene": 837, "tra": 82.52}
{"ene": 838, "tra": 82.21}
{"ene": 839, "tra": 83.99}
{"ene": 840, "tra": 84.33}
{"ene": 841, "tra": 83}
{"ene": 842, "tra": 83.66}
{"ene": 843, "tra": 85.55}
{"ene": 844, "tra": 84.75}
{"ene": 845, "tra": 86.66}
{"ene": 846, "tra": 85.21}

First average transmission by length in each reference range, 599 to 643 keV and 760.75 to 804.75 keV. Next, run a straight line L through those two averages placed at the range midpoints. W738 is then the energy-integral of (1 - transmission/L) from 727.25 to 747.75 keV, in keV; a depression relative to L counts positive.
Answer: 7.3 keV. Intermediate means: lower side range 97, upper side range 87.4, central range 58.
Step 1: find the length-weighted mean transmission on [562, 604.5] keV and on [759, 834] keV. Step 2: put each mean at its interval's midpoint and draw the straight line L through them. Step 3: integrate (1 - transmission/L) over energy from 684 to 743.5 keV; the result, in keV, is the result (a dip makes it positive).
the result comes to 9.44 keV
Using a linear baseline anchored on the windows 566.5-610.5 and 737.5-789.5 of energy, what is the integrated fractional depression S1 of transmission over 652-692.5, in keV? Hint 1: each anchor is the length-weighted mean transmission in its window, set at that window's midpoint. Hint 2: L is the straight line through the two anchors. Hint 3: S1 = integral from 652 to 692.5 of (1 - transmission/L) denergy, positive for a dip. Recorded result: -0.8 keV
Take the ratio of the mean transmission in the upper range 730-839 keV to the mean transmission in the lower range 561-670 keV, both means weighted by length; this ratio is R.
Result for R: 0.81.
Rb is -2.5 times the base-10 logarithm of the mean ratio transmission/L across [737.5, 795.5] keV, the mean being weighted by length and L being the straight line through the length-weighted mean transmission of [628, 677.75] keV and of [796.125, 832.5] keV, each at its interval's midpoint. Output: 0.14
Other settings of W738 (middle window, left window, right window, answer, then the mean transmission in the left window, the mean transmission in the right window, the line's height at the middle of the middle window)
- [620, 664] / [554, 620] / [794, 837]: 1.22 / 101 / 87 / 97.8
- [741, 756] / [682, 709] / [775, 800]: 4.37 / 93.9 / 90.8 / 92.1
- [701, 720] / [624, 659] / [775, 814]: 0.75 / 95.8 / 87.8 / 92.2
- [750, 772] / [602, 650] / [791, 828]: 3.19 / 96.7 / 88.3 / 90.5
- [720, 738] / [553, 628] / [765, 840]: 5.40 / 100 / 87.1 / 91.7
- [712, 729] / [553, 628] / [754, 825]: 3.22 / 100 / 85.5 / 90.6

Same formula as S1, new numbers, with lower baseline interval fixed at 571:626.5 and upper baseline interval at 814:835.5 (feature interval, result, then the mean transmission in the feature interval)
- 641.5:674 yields 1.1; 95.3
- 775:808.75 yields 0.6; 88.7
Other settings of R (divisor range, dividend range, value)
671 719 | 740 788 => 0.85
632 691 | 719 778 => 0.75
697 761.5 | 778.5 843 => 1.18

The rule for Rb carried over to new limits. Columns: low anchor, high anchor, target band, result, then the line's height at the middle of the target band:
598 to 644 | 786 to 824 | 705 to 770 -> 0.27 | 91.6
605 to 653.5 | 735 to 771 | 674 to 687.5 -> -0.08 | 85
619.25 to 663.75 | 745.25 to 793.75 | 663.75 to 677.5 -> -0.02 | 91.9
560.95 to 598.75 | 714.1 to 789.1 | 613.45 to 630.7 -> 0.01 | 95.6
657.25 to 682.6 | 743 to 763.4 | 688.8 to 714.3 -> -0.11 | 84.1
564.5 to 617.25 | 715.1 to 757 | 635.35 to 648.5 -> -0.07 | 89.8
